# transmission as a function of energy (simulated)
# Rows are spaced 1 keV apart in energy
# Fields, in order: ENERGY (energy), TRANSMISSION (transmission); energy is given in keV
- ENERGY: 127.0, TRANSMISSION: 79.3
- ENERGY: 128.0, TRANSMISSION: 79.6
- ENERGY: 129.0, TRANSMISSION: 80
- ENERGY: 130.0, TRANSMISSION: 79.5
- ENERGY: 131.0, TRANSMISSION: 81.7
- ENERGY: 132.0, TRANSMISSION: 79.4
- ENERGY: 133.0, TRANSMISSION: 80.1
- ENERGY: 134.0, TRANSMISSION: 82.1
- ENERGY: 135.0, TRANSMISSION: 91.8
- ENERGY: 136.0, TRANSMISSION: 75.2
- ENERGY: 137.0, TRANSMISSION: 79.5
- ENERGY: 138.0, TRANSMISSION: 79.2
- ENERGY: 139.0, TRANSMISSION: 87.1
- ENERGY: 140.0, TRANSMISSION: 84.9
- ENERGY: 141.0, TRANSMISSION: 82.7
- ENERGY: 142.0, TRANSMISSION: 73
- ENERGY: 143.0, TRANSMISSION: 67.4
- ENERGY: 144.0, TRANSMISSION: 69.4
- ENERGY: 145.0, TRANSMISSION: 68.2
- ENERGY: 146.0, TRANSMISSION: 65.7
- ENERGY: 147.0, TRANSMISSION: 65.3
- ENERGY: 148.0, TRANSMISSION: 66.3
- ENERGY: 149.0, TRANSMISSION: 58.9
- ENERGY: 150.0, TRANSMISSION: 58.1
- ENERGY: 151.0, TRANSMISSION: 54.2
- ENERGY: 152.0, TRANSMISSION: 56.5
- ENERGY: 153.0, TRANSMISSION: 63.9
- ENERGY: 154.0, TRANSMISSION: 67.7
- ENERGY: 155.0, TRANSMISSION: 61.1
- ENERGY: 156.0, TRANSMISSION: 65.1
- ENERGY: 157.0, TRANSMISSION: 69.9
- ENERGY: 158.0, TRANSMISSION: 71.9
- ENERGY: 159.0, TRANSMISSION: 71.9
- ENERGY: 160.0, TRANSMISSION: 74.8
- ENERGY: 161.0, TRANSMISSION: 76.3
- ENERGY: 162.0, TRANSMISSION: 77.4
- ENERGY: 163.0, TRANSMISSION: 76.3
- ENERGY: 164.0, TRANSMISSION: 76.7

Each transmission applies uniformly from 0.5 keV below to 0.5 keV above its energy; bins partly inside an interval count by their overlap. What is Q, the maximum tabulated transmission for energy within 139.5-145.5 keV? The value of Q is 84.9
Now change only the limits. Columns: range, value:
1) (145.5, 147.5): 65.7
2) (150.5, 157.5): 69.9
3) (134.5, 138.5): 91.8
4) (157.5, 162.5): 77.4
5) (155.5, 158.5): 71.9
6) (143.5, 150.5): 69.4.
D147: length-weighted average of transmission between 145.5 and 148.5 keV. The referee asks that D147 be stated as 65.8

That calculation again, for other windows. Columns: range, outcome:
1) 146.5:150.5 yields 62.1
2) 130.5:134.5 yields 80.8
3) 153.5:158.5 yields 67.1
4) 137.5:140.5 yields 83.7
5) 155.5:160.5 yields 70.7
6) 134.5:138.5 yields 81.4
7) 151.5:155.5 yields 62.3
